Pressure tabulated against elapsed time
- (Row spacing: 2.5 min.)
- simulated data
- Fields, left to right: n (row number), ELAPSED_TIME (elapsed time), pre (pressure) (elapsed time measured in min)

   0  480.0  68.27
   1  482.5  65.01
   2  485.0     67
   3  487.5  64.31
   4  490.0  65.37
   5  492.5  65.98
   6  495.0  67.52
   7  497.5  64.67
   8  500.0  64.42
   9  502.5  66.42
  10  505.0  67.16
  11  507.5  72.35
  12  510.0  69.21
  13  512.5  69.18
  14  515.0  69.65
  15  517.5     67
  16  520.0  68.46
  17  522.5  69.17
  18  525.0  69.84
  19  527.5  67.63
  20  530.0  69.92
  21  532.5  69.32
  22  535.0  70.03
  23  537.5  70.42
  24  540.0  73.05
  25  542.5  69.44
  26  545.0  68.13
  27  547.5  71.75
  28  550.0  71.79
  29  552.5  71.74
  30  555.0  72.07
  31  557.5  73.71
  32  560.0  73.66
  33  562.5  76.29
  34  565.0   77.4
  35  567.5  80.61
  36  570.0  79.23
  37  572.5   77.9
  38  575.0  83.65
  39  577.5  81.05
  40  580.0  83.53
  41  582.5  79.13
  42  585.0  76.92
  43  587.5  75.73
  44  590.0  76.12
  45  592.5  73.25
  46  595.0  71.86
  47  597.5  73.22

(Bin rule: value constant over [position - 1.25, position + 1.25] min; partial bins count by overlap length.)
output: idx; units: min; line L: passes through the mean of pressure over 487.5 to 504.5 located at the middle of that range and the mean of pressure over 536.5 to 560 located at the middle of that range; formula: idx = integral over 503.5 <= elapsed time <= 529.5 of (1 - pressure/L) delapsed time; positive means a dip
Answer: -0.4 min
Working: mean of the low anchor 65.7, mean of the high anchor 71.5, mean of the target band 69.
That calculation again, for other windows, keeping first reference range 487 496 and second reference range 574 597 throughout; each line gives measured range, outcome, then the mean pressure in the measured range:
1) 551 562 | 0.2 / 73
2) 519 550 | 0.6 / 69.9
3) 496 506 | 0.2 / 65.7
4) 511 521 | 0.1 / 68.6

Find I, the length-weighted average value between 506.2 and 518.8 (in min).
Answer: 69.5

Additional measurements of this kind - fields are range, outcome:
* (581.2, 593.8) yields 76.2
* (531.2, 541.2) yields 70.7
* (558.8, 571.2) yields 77.4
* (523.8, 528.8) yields 68.7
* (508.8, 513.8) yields 69.2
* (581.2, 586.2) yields 78.1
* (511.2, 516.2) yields 69.4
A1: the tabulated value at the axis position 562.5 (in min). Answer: 76.29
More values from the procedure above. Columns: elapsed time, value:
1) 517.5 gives 67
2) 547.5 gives 71.75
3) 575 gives 83.65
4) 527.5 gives 67.63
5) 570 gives 79.23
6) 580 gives 83.53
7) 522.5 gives 69.17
